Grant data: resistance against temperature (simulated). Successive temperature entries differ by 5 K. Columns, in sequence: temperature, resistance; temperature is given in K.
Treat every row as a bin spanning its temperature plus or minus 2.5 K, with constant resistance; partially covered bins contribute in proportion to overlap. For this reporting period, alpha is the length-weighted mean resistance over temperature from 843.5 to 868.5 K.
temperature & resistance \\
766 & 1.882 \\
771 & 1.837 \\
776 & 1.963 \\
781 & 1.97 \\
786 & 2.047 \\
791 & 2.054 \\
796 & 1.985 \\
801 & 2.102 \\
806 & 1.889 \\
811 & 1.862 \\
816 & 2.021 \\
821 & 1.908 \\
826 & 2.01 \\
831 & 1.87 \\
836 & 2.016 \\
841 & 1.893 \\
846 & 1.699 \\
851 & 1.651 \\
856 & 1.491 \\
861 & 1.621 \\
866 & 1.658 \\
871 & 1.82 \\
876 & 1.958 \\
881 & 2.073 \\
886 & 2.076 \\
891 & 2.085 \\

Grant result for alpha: 1.62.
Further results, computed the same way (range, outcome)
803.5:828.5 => 1.94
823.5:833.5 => 1.94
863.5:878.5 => 1.81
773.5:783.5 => 1.97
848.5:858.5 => 1.57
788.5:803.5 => 2.05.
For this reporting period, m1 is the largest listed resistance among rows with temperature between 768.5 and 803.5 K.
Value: 2.102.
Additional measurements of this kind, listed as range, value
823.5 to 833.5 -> 2.01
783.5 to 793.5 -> 2.054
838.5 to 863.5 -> 1.893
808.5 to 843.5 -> 2.021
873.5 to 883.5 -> 2.073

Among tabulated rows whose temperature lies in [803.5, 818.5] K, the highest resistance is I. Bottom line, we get 2.021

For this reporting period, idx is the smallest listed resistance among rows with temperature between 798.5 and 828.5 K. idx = 1.862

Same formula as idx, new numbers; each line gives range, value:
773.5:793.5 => 1.963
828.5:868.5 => 1.491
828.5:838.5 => 1.87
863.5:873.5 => 1.658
